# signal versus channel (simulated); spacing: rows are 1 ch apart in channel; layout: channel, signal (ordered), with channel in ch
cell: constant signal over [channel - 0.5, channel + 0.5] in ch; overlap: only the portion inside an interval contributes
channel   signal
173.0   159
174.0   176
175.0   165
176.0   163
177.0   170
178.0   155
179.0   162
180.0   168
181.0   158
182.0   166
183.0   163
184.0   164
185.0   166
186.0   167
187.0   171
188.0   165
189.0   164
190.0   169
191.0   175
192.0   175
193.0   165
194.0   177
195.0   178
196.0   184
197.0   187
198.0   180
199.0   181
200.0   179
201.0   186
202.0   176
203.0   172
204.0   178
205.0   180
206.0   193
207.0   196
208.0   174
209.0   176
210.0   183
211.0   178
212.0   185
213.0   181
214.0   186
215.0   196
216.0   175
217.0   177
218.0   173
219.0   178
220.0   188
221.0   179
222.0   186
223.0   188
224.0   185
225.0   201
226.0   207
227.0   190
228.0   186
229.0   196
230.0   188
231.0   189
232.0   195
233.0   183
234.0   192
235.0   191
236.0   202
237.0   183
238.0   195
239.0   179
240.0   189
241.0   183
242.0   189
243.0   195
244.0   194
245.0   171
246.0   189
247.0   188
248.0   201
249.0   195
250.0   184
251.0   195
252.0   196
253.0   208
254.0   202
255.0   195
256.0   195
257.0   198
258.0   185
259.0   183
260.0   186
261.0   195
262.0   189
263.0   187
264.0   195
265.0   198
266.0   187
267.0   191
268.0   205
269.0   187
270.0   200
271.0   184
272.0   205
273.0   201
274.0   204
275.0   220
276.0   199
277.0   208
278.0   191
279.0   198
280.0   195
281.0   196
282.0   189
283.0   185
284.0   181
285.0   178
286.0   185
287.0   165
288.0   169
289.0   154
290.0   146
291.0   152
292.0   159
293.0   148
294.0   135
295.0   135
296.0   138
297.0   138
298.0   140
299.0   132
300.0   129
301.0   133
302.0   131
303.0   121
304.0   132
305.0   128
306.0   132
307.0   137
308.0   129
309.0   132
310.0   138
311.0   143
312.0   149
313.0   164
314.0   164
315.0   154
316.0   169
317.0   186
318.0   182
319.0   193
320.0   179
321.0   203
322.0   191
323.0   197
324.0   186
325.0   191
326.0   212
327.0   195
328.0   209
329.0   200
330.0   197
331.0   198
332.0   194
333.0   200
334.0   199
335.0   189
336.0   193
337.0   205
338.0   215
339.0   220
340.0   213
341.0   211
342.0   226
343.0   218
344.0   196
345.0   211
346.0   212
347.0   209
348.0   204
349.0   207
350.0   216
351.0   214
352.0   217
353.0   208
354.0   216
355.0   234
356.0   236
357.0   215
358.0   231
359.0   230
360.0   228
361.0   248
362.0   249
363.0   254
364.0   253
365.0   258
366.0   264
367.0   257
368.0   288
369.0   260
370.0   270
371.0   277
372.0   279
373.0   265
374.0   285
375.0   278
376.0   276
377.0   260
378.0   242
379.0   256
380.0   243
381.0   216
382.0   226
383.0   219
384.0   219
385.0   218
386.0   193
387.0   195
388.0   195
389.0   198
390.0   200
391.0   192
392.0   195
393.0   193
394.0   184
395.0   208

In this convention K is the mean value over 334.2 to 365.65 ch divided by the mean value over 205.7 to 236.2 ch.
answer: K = 1.2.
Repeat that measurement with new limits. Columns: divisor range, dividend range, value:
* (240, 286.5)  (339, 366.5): 1.17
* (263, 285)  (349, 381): 1.27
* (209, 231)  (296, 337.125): 0.90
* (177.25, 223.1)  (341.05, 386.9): 1.34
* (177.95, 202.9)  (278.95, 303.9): 0.91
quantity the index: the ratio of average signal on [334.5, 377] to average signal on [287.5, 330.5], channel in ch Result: 1.47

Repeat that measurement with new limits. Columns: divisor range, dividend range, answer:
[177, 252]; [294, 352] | 0.98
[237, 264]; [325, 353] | 1.08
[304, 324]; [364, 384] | 1.60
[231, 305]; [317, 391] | 1.23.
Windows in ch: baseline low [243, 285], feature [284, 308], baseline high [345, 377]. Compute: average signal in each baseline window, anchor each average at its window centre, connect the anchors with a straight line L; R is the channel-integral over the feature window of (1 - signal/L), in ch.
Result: 7.4 ch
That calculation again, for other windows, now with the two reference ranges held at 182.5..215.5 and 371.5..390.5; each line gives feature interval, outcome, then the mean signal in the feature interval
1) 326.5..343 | 1.19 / 204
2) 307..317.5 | 3.01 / 152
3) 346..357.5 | 0.50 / 216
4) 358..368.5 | -1.03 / 252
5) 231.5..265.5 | 0.28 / 191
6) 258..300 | 4.94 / 178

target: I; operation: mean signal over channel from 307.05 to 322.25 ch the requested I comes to 164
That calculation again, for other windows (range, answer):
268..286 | 195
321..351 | 204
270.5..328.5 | 168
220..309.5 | 179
